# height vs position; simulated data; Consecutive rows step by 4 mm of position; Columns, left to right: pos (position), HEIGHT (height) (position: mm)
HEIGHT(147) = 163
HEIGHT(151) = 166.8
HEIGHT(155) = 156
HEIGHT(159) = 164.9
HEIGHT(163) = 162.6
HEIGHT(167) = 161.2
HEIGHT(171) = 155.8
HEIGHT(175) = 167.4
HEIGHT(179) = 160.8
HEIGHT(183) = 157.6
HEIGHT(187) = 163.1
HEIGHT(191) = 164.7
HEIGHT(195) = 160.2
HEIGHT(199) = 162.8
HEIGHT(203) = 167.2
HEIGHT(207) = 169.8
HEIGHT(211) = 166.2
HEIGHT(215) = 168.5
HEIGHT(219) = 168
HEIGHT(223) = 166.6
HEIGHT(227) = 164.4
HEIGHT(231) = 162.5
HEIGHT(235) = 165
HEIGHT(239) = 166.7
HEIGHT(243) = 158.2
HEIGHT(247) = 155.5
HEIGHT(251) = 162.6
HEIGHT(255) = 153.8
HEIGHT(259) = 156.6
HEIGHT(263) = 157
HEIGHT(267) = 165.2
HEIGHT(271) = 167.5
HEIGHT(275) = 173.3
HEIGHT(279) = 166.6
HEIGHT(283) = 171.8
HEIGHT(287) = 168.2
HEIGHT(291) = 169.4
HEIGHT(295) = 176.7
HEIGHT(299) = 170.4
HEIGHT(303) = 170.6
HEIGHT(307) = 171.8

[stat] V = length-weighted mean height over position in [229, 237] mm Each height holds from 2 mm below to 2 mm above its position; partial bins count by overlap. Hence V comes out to 164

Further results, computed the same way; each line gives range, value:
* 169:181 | 161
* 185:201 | 163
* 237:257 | 159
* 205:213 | 168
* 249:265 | 158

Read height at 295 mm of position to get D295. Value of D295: 176.7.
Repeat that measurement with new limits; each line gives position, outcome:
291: 169.4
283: 171.8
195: 160.2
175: 167.4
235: 165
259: 156.6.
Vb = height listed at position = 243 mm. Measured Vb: 158.2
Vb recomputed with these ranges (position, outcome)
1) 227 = 164.4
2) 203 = 167.2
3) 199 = 162.8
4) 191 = 164.7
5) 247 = 155.5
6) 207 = 169.8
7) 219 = 168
